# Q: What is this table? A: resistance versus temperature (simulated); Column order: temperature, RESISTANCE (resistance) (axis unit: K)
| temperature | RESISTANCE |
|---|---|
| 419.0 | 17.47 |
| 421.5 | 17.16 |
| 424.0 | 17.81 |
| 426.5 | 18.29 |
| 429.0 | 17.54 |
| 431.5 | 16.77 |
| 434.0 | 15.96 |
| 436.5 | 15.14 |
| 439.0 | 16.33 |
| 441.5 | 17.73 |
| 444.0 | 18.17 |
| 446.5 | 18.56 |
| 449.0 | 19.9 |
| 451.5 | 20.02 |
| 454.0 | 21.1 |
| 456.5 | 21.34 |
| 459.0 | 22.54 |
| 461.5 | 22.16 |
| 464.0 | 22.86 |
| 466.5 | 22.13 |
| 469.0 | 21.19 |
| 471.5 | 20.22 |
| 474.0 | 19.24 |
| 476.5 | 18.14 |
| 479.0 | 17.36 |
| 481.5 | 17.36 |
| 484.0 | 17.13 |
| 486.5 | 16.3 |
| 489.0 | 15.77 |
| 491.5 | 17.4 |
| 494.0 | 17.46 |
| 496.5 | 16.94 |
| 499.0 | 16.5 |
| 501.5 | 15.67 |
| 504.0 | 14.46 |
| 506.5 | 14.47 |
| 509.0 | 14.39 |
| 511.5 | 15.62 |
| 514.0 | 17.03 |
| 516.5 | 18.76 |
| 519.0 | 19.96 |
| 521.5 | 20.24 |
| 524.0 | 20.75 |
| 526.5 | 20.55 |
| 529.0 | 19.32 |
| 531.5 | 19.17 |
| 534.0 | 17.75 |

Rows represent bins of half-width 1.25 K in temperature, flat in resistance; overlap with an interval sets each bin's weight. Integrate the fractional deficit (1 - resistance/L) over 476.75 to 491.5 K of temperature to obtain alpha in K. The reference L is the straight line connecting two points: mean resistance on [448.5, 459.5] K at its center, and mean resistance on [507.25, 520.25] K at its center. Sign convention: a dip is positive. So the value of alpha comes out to 1.60 K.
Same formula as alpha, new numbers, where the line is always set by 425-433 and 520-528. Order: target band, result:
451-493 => -1.6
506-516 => 2.2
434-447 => 0.6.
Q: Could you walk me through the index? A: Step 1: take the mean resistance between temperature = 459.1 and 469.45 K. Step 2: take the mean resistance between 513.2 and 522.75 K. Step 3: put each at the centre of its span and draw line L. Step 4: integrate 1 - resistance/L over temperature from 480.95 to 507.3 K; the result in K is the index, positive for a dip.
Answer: 5.4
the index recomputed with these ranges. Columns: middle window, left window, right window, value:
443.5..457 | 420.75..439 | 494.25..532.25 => -2.2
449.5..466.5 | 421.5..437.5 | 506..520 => -4.8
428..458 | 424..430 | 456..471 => 2.3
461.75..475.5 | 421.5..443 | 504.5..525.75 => -3.1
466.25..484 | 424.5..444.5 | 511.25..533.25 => -1.1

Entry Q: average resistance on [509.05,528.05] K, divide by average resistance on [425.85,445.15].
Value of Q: 1.1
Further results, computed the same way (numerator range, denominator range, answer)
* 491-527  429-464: 0.91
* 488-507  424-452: 0.92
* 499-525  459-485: 0.86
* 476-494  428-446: 1.01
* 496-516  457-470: 0.71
